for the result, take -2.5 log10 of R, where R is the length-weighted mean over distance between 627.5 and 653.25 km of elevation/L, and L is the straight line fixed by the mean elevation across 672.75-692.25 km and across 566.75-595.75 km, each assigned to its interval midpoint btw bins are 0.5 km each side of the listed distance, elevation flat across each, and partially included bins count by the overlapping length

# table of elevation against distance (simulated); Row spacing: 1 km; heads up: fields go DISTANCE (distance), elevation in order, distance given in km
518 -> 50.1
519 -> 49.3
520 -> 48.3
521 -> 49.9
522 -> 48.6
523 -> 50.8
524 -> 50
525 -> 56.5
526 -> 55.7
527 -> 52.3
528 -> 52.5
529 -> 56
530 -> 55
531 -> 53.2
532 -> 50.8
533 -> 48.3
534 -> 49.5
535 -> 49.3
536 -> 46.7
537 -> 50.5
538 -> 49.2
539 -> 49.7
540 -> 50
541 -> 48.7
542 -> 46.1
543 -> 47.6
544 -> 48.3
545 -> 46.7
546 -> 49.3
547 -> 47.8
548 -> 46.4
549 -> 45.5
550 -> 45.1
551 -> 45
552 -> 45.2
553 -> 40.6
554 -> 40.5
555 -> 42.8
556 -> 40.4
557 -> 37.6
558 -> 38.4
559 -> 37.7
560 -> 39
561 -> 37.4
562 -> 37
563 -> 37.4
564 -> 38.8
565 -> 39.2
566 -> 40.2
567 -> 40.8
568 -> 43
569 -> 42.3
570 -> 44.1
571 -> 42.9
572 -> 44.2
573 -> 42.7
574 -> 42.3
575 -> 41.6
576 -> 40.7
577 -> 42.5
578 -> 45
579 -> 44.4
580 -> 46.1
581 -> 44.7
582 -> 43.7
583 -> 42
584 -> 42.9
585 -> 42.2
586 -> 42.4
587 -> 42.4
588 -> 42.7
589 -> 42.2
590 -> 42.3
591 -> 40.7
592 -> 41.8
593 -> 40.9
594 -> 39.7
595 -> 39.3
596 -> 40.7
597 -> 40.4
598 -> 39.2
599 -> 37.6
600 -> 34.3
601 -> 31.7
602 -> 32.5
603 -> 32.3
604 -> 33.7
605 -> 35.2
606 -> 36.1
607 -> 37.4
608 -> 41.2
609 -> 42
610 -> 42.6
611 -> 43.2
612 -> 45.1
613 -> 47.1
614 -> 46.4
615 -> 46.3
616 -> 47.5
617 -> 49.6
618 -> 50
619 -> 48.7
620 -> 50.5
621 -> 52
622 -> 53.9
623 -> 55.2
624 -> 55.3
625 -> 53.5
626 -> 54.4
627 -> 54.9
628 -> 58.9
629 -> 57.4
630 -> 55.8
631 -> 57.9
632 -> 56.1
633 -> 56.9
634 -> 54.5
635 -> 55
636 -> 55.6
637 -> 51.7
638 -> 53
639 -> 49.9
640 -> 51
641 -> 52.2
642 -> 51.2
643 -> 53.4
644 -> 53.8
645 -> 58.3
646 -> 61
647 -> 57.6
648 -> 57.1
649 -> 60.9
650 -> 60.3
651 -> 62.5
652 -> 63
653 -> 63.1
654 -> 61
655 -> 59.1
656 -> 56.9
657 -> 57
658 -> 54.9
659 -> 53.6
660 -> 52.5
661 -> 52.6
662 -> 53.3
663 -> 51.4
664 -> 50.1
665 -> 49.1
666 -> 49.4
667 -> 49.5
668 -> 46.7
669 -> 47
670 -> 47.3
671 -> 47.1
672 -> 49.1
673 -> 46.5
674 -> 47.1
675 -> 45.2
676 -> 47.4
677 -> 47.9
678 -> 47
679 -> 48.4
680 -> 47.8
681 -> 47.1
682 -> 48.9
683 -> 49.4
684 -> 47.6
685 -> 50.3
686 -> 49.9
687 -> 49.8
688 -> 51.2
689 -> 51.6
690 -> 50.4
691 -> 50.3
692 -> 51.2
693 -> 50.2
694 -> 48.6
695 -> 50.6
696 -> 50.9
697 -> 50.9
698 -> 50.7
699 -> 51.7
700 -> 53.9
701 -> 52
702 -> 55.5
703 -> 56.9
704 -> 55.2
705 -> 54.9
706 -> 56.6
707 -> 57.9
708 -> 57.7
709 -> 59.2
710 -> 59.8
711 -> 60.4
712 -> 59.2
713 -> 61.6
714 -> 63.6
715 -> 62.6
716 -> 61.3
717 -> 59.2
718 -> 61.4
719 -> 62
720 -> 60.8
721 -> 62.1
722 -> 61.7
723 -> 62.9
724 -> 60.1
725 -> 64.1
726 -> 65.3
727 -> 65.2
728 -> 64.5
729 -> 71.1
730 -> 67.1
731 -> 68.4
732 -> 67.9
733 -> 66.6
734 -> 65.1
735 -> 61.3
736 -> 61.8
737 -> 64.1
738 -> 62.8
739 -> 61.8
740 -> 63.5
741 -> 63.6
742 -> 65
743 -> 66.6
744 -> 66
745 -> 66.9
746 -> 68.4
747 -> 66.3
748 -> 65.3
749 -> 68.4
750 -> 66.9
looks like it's -0.22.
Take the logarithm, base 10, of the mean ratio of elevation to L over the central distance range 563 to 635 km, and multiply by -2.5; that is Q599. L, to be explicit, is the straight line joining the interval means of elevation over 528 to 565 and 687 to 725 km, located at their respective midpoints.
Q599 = 0.11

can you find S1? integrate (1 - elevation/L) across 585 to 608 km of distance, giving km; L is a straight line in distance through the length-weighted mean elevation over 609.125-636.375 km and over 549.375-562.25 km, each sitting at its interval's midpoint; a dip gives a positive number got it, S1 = 4.3 km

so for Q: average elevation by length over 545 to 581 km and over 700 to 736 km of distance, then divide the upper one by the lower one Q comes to 1.5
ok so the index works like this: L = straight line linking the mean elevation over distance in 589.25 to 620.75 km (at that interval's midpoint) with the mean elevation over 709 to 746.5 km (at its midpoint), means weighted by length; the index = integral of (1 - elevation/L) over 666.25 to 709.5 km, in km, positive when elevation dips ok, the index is 4.5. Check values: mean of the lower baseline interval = 41.3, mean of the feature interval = 50.6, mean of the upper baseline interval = 63.6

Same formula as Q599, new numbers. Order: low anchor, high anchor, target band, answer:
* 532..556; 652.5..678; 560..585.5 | 0.15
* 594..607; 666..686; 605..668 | -0.25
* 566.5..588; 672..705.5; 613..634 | -0.15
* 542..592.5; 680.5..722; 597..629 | 0.05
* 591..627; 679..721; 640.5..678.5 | -0.08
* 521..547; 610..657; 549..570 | 0.25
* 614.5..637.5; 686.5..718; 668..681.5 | 0.16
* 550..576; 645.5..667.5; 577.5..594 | 0.04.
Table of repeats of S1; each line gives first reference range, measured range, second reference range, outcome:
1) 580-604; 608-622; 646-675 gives -0.8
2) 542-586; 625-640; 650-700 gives -2.2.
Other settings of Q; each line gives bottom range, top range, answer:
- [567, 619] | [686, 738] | 1.40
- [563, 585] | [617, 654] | 1.31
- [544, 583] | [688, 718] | 1.31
